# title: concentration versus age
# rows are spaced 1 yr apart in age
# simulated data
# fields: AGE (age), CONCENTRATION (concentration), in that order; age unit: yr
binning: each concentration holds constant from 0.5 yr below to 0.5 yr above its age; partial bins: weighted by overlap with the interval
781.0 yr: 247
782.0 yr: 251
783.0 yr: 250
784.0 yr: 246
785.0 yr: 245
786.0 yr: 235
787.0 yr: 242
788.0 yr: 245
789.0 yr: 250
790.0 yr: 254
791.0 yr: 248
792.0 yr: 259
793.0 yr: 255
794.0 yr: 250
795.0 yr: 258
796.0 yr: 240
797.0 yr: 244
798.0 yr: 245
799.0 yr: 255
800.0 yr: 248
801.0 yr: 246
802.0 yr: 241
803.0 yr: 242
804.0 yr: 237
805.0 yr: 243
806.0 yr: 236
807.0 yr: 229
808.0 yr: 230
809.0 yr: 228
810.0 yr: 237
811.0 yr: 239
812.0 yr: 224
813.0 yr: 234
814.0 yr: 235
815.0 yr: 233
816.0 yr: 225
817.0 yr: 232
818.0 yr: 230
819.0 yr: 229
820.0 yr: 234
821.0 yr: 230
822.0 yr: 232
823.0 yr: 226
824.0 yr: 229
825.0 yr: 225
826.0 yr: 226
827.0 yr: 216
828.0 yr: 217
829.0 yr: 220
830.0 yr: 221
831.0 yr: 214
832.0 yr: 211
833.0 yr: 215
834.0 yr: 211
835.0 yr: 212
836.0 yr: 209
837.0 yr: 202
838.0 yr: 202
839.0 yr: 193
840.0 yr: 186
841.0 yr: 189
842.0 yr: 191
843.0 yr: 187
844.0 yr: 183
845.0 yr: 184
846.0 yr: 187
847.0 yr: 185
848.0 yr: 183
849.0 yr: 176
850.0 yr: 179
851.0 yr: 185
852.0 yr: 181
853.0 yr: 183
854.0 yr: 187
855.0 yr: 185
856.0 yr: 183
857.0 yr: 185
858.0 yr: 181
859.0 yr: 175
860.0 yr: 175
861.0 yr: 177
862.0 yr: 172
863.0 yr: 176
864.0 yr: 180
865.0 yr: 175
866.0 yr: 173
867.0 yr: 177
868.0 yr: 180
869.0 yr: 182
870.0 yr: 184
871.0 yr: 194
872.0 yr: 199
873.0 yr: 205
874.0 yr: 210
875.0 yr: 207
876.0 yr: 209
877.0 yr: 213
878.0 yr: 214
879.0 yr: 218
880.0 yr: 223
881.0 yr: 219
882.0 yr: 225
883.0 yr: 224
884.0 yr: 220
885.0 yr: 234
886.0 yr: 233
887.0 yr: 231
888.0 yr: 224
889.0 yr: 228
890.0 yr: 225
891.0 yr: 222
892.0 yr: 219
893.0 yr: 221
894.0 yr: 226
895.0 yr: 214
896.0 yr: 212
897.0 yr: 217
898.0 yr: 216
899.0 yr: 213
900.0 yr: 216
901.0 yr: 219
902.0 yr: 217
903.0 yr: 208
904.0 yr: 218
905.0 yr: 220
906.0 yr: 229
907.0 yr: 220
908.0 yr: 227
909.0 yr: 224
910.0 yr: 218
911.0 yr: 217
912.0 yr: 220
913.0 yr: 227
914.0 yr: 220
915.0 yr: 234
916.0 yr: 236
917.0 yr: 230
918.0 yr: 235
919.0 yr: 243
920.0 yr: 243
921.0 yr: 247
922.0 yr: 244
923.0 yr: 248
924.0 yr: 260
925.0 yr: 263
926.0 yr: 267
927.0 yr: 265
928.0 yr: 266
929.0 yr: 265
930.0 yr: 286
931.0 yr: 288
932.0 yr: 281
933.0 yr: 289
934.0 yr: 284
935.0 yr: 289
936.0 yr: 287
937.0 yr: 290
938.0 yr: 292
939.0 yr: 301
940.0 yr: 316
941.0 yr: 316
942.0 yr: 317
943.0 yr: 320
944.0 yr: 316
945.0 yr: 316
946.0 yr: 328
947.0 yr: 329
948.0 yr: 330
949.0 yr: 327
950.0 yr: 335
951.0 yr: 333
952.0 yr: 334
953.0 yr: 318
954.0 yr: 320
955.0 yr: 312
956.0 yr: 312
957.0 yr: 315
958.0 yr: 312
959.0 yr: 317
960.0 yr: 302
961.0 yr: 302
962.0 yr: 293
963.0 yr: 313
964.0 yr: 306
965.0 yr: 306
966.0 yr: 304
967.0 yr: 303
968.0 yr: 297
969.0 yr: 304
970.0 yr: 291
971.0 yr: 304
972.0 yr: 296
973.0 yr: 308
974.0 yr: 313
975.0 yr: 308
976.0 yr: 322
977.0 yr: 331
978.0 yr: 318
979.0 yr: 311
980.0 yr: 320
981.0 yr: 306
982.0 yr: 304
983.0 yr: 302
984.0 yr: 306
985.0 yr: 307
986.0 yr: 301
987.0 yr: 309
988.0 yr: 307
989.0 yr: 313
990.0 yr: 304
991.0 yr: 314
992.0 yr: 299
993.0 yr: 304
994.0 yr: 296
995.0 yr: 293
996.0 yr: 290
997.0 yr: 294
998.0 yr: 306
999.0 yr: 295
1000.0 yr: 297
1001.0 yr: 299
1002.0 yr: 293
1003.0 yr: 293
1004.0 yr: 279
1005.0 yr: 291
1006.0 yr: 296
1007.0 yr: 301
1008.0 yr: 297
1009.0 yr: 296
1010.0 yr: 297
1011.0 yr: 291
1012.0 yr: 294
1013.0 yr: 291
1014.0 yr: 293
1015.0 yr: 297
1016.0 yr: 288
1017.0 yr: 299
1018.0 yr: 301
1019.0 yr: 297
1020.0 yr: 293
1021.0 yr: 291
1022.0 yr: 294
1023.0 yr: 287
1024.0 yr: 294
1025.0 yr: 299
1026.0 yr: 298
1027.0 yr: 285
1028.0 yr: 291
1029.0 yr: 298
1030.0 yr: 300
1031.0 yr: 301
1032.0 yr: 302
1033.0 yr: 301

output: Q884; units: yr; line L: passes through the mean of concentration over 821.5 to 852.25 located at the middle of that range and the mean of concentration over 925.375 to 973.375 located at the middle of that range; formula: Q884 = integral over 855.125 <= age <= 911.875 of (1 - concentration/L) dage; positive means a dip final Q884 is 8.7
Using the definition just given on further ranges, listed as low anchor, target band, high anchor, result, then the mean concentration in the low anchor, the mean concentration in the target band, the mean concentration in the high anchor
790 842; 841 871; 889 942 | 6.9 yr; 229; 181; 246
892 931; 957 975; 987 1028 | -2.4 yr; 233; 305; 296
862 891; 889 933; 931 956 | 4.3 yr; 206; 235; 311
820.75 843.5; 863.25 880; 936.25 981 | 3.3 yr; 211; 196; 312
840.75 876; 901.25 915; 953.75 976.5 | 1.2 yr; 185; 221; 307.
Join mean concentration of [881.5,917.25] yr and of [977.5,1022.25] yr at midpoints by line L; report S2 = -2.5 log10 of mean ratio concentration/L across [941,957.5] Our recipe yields -0.23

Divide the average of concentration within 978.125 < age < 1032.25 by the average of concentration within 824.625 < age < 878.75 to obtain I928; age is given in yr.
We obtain 1.54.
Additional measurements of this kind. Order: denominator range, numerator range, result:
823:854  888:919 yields 1.11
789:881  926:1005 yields 1.44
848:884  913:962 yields 1.50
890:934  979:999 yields 1.29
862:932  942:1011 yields 1.38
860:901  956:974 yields 1.47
